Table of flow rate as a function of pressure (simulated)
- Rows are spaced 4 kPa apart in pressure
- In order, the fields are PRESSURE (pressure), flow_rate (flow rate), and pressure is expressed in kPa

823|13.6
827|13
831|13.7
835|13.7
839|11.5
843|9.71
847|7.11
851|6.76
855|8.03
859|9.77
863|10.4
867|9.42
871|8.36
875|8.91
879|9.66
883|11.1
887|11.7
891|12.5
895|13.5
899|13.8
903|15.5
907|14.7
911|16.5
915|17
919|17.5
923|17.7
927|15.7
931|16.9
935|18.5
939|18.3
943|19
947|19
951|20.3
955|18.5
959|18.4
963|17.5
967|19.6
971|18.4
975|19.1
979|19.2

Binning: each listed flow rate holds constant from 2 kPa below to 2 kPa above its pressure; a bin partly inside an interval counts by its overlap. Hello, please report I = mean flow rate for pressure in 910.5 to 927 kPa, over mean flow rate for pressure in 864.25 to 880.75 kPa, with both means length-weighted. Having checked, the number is 1.87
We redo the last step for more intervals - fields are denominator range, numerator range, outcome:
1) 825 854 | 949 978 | 1.76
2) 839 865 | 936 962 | 2.13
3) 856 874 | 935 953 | 2.04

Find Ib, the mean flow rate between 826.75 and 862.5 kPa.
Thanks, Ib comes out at 10.2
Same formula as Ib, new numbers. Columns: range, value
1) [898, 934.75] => 16.3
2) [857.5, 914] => 12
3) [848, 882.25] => 8.94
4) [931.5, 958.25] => 18.8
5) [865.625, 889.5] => 9.93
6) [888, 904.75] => 13.7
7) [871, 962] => 15.5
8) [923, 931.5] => 16.5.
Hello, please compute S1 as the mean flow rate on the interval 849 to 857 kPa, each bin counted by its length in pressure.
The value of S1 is 7.39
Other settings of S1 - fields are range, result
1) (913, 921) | 17.2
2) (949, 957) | 19.4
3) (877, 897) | 11.7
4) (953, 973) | 18.5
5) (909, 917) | 16.8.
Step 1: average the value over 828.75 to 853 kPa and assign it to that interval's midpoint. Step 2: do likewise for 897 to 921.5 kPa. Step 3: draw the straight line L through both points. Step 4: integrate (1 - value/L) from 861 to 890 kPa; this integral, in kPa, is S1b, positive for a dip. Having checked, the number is 7.0 kPa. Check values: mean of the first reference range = 10.4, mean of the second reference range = 15.9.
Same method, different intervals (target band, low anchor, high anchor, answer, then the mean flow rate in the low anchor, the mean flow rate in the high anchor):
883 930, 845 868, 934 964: -3.0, 8.55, 18.7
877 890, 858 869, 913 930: 1.5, 9.87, 17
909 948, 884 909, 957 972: -4.3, 13.5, 18.5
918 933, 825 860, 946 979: -0.6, 10.4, 18.9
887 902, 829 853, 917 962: 1.5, 10.4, 18.1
